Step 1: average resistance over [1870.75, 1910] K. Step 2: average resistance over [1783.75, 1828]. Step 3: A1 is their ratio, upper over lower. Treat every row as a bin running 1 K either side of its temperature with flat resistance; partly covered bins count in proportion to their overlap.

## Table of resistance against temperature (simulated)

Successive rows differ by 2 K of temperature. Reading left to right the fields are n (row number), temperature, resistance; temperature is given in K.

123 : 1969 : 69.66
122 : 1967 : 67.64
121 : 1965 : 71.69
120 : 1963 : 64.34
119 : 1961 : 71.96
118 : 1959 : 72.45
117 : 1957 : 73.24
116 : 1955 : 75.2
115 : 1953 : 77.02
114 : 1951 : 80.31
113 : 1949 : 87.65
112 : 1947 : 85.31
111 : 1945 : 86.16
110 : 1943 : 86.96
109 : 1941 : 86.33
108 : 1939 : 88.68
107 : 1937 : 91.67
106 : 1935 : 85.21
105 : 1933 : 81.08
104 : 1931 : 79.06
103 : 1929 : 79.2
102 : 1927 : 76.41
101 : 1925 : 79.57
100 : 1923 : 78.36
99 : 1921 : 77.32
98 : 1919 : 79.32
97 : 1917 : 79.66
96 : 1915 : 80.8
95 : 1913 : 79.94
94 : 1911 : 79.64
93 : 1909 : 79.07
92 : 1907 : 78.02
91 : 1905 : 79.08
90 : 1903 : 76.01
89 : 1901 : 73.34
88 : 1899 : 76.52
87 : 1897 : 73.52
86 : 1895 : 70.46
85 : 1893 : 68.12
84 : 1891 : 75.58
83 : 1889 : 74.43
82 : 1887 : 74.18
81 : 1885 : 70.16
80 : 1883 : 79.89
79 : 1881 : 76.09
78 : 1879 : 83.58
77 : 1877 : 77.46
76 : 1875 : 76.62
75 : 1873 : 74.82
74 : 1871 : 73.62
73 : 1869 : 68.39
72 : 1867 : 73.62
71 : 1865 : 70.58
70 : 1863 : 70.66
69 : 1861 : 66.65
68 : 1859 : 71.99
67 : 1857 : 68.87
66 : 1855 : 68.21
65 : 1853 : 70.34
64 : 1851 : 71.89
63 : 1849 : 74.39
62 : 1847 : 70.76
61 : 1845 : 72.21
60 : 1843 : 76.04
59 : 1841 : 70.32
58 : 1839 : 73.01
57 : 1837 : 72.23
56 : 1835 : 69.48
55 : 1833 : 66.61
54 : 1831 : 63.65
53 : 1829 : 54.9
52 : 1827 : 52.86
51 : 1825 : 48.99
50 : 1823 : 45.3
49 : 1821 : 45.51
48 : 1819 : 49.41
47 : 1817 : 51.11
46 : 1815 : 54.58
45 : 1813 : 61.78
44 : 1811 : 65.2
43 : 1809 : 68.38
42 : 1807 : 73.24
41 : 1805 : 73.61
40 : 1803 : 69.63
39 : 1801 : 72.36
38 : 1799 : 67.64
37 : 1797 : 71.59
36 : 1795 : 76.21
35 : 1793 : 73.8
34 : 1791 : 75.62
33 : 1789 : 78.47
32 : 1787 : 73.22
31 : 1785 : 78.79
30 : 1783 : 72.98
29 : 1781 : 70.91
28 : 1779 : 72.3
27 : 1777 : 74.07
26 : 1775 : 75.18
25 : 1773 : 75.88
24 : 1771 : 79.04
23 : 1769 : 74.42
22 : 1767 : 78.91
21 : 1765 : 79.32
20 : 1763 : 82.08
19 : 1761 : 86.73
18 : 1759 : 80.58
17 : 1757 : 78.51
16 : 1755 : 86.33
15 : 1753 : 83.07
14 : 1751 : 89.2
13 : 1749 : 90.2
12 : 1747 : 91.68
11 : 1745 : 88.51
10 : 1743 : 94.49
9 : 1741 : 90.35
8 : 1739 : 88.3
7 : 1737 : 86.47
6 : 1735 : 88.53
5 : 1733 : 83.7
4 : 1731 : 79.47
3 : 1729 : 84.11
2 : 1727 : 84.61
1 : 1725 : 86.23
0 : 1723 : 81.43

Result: 1.16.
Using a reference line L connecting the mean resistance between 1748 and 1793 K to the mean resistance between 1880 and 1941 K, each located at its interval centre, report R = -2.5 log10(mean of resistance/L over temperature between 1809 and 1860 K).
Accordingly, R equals 0.23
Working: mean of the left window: 78.8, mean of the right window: 78.1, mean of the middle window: 63.7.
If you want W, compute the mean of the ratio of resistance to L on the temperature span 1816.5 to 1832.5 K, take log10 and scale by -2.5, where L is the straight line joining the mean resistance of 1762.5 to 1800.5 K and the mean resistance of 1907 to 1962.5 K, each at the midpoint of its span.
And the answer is 0.42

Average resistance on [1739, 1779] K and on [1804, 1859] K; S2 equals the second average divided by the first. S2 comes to 0.78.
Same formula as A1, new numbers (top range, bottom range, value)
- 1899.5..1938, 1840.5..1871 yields 1.12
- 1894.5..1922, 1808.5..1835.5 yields 1.37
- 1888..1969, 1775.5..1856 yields 1.16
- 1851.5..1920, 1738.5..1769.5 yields 0.88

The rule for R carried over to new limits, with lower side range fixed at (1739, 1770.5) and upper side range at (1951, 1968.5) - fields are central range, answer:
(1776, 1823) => 0.21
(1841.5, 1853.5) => 0.09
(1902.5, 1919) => -0.06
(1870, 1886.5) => 0.01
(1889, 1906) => 0.03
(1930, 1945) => -0.17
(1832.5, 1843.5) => 0.12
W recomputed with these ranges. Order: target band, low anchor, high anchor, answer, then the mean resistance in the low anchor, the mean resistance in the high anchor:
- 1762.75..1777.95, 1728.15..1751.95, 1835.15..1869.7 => 0.09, 87.9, 71.2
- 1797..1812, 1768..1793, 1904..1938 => 0.09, 75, 80.2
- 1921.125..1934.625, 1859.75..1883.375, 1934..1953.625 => 0.05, 74.2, 85.7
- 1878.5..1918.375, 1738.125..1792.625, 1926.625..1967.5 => 0.05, 81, 79.6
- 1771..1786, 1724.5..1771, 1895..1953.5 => 0.13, 84.9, 80.6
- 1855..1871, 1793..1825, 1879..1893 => 0.02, 62.9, 75.2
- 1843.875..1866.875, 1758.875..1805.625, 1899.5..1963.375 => 0.10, 75.5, 79.8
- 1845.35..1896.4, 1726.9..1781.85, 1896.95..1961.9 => 0.11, 82.8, 79.9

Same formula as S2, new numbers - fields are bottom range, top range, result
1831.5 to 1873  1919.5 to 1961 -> 1.14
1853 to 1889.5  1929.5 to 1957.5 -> 1.14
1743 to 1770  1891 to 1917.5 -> 0.91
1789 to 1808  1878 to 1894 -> 1.03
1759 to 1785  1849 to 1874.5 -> 0.92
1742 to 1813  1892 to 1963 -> 1.02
